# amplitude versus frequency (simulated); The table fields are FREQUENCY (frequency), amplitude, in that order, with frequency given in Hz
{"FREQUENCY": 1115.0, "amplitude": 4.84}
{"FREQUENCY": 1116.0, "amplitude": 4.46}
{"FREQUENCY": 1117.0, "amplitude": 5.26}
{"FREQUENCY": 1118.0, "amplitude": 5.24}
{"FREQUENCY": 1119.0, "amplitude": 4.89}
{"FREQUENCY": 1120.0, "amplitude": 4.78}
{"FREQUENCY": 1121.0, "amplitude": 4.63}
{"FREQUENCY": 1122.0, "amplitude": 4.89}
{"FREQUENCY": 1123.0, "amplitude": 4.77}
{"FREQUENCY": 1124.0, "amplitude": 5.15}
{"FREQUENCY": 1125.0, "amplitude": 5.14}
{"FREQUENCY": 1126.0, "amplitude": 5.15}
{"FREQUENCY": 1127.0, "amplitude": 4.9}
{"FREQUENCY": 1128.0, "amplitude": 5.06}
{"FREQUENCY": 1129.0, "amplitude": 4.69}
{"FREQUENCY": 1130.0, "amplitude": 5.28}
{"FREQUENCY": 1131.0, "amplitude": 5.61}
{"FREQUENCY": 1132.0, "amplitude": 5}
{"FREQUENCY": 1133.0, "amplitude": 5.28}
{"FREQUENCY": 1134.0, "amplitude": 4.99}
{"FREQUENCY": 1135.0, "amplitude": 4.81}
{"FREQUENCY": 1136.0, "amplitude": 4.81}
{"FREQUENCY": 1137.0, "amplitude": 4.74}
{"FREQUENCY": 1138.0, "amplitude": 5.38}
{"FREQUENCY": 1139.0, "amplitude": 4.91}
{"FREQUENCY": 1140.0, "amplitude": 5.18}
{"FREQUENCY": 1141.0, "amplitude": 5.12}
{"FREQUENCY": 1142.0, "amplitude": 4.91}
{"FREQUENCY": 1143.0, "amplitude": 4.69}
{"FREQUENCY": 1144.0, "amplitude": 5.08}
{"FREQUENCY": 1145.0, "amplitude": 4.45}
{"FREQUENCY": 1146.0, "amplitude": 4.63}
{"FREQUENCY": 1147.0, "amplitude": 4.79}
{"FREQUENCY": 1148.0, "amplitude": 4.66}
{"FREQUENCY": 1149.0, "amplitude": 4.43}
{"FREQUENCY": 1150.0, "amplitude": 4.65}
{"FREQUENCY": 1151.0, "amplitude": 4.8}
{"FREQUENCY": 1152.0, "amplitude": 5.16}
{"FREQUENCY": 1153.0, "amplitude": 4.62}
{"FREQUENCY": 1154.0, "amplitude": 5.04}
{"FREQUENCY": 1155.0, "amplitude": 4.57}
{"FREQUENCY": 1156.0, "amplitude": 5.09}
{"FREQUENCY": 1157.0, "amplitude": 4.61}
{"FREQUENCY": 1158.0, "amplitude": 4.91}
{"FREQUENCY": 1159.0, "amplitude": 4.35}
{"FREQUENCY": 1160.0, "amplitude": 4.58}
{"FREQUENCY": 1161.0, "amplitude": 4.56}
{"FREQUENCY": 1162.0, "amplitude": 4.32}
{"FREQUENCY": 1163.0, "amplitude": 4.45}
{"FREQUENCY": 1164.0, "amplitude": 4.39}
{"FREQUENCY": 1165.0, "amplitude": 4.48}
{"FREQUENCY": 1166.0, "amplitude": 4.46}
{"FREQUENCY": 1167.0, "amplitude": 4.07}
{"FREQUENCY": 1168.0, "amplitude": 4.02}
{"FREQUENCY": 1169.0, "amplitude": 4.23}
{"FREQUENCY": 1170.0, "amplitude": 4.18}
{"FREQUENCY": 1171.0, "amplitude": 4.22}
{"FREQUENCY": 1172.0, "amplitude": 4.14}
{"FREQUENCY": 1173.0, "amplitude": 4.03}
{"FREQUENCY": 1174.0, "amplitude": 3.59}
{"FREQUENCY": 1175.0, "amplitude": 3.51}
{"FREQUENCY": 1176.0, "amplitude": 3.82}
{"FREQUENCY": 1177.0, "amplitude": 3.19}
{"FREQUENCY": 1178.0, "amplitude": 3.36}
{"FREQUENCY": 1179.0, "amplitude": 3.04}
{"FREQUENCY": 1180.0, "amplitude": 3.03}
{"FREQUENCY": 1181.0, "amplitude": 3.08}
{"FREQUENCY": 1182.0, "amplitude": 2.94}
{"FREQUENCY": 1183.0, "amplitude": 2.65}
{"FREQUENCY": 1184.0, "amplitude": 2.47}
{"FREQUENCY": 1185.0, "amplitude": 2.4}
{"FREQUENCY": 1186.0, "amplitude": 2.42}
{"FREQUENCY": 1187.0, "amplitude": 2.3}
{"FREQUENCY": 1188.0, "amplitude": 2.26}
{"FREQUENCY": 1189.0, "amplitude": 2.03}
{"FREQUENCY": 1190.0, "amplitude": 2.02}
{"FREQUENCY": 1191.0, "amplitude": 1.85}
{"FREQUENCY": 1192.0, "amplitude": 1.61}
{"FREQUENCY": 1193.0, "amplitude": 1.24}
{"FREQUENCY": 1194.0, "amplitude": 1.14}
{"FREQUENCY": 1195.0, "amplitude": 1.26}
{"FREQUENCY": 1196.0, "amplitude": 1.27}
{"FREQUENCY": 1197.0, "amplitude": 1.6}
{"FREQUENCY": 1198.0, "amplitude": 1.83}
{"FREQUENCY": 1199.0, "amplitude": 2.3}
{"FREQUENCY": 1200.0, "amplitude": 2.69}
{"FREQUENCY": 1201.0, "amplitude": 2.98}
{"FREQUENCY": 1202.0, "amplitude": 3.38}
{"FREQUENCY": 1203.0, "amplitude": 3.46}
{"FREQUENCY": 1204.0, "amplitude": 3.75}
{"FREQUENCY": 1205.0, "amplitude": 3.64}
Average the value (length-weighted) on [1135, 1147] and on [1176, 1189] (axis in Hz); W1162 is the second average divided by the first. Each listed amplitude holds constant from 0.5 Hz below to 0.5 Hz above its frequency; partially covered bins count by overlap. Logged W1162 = 0.6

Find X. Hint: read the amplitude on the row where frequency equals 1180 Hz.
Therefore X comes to 3.03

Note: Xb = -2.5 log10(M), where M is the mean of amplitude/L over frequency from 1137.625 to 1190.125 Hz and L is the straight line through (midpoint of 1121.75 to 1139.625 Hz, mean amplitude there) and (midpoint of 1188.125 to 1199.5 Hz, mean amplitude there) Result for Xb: -0.24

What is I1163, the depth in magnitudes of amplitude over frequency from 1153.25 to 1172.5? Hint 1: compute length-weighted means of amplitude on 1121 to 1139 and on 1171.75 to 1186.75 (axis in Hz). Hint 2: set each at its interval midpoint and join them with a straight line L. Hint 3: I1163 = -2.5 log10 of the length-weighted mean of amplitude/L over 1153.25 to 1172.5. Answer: -0.18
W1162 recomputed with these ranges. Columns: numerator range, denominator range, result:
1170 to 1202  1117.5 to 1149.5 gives 0.53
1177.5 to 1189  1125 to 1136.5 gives 0.53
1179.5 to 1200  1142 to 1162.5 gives 0.45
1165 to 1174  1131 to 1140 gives 0.83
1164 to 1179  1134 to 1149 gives 0.81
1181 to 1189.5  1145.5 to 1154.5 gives 0.52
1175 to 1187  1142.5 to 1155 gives 0.62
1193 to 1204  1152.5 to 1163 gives 0.48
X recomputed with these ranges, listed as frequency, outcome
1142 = 4.91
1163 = 4.45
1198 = 1.83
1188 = 2.26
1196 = 1.27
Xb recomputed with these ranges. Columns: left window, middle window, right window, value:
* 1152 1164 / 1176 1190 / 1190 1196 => -0.148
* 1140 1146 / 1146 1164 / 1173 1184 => -0.091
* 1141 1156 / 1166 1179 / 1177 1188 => -0.149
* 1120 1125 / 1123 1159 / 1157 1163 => -0.045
